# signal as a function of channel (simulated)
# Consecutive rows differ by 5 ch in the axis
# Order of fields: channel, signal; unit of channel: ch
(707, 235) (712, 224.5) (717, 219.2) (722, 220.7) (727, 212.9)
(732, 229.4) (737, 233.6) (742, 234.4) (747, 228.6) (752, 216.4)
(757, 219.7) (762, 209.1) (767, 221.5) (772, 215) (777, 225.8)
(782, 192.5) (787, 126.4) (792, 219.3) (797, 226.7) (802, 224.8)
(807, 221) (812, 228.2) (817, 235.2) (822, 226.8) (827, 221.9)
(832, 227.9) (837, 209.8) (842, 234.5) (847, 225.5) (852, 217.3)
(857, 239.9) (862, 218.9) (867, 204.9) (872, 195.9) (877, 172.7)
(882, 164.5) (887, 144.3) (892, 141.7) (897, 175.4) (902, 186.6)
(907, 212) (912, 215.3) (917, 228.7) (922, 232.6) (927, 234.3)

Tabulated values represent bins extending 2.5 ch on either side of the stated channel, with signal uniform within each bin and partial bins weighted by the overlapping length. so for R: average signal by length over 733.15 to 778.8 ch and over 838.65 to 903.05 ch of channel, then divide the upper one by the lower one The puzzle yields 0.9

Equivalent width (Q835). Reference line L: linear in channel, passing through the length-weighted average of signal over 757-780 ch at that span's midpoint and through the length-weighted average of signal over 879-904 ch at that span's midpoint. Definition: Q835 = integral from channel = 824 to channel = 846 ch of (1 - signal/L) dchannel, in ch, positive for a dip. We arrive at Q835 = -4.2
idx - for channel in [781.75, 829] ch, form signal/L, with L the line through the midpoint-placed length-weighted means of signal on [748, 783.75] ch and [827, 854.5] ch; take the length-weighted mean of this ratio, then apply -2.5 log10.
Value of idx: 0.032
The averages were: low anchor 215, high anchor 223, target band 213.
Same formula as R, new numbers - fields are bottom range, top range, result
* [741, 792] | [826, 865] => 1.07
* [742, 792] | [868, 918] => 0.88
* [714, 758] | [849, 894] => 0.85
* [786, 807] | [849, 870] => 1.06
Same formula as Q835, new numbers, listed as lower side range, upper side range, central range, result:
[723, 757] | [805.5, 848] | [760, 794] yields 3.69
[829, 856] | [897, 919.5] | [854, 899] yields 6.43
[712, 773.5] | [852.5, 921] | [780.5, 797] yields 2.10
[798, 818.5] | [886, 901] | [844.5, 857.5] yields -2.28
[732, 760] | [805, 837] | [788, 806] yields 0.84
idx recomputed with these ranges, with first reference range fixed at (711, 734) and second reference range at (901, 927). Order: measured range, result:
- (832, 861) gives -0.03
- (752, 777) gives 0.02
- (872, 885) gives 0.26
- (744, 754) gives -0.01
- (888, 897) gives 0.40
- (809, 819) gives -0.05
